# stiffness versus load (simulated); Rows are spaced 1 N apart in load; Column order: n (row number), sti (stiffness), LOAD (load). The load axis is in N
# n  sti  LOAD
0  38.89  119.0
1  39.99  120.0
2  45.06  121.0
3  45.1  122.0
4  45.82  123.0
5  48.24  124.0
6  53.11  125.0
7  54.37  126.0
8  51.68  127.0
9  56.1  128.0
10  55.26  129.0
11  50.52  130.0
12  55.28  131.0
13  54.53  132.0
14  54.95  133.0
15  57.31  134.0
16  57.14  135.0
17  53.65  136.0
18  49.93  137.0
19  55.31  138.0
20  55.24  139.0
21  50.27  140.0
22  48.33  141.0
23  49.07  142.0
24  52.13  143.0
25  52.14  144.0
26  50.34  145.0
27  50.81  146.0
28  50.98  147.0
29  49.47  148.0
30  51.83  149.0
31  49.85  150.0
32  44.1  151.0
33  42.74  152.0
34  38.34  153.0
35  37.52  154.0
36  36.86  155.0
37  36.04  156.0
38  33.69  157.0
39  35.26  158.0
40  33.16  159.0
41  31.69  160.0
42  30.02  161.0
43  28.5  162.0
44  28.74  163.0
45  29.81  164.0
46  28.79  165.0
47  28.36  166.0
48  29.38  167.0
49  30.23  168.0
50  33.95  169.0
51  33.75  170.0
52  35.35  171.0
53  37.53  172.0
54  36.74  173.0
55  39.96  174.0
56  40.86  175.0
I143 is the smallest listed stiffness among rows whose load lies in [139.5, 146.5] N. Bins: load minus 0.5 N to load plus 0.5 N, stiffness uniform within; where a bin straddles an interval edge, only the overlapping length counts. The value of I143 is 48.33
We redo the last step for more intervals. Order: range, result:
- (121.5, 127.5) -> 45.1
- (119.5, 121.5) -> 39.99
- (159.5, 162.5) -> 28.5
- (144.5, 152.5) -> 42.74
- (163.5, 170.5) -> 28.36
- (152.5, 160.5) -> 31.69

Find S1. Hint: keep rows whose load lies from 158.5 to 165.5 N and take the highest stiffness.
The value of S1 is 33.16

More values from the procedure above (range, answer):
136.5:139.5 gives 55.31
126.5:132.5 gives 56.1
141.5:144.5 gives 52.14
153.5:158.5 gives 37.52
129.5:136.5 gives 57.31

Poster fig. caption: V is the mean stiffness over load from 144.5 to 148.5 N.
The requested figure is 50.4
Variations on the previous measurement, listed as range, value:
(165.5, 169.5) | 30.5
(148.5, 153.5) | 45.4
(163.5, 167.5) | 29.1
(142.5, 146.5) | 51.4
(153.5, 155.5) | 37.2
